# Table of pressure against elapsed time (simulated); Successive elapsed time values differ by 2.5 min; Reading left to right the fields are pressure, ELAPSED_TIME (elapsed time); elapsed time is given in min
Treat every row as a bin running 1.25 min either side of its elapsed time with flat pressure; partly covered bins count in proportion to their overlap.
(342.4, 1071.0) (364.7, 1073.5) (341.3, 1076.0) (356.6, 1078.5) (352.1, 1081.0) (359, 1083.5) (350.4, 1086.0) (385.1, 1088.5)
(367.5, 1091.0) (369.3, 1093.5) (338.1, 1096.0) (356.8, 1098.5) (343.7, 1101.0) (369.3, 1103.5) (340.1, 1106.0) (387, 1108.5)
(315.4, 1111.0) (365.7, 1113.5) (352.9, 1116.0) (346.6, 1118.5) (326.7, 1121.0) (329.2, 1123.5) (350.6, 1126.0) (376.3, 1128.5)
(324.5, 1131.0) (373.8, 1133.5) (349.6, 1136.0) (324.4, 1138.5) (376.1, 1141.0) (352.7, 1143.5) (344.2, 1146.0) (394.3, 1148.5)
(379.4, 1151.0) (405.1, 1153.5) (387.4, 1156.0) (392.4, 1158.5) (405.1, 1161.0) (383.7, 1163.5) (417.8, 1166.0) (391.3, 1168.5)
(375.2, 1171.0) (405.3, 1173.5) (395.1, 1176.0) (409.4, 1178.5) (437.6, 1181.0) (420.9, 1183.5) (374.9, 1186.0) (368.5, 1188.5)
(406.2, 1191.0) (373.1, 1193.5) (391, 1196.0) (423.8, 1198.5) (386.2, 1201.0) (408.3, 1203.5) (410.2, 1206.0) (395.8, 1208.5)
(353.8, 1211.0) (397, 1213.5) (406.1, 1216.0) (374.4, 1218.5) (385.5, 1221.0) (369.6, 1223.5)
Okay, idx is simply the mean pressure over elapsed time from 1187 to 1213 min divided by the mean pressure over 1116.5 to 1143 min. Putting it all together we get 1.1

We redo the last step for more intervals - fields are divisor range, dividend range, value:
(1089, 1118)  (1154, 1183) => 1.13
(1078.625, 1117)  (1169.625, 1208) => 1.12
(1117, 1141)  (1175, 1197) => 1.15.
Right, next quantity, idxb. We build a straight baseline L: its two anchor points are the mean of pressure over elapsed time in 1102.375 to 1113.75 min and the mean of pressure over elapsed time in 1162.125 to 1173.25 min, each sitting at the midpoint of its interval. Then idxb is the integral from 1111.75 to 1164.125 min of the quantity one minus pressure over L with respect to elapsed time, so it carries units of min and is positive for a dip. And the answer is 1.54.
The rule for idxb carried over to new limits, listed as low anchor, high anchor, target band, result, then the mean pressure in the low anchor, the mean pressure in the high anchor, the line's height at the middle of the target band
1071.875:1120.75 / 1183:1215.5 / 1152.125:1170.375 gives -0.86 min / 355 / 393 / 379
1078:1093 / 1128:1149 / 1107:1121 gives 0.30 min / 362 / 355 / 359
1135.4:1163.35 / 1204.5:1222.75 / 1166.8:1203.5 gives -1.46 min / 375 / 389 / 382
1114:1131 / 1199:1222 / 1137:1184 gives -2.88 min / 346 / 392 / 366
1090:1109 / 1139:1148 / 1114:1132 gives 0.65 min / 358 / 358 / 358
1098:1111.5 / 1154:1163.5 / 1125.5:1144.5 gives 1.15 min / 354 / 394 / 376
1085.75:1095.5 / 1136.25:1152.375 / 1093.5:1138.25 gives 1.83 min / 368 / 361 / 365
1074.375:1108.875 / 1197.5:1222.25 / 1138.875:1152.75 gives 0.24 min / 358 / 394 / 374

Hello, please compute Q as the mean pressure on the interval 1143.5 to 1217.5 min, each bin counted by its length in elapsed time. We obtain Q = 394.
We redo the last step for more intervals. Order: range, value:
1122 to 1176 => 374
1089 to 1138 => 352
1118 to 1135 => 347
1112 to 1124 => 345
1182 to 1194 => 391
